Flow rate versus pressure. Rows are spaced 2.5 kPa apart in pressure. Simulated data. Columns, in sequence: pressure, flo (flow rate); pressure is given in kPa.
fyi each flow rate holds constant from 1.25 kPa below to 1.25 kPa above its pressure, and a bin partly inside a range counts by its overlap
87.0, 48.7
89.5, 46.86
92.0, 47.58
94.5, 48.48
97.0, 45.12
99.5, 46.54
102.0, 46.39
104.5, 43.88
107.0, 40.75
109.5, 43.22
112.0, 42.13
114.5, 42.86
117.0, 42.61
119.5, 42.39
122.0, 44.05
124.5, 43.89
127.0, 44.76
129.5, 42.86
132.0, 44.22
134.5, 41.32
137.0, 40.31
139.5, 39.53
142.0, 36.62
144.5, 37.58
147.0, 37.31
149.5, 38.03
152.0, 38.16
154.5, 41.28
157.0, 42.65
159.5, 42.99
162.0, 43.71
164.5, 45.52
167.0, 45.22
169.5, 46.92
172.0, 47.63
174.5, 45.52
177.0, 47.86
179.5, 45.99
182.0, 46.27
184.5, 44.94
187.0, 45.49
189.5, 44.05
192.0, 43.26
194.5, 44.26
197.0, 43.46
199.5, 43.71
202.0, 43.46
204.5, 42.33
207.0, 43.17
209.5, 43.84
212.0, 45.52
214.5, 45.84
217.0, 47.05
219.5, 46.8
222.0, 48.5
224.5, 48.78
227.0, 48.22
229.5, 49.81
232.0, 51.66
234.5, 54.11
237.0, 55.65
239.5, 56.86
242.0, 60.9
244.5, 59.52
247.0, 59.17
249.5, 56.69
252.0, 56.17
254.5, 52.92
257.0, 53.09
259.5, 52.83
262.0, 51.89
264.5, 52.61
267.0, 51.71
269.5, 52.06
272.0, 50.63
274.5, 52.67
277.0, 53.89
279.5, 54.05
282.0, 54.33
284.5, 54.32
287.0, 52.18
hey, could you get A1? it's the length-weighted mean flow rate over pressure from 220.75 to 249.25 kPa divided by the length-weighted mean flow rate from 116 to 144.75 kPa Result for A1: 1.29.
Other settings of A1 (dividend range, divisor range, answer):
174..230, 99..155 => 1.09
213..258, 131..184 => 1.24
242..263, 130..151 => 1.41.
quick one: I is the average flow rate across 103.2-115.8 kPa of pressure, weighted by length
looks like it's 42.6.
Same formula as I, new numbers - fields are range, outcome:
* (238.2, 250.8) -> 58.6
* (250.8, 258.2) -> 54.1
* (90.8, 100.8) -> 46.9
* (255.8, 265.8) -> 52.6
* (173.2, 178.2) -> 46.7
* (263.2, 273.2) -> 51.8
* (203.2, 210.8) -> 43.1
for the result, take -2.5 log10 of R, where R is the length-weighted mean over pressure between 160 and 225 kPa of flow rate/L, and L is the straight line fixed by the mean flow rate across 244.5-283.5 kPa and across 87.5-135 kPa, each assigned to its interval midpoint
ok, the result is 0.09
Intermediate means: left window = 44.3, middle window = 45.3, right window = 53.8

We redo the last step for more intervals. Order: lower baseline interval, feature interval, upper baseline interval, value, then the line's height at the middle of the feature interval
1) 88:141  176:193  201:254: 0.062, 48.1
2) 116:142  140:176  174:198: 0.043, 43.7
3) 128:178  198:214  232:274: 0.119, 48.8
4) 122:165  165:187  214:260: -0.022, 45.3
